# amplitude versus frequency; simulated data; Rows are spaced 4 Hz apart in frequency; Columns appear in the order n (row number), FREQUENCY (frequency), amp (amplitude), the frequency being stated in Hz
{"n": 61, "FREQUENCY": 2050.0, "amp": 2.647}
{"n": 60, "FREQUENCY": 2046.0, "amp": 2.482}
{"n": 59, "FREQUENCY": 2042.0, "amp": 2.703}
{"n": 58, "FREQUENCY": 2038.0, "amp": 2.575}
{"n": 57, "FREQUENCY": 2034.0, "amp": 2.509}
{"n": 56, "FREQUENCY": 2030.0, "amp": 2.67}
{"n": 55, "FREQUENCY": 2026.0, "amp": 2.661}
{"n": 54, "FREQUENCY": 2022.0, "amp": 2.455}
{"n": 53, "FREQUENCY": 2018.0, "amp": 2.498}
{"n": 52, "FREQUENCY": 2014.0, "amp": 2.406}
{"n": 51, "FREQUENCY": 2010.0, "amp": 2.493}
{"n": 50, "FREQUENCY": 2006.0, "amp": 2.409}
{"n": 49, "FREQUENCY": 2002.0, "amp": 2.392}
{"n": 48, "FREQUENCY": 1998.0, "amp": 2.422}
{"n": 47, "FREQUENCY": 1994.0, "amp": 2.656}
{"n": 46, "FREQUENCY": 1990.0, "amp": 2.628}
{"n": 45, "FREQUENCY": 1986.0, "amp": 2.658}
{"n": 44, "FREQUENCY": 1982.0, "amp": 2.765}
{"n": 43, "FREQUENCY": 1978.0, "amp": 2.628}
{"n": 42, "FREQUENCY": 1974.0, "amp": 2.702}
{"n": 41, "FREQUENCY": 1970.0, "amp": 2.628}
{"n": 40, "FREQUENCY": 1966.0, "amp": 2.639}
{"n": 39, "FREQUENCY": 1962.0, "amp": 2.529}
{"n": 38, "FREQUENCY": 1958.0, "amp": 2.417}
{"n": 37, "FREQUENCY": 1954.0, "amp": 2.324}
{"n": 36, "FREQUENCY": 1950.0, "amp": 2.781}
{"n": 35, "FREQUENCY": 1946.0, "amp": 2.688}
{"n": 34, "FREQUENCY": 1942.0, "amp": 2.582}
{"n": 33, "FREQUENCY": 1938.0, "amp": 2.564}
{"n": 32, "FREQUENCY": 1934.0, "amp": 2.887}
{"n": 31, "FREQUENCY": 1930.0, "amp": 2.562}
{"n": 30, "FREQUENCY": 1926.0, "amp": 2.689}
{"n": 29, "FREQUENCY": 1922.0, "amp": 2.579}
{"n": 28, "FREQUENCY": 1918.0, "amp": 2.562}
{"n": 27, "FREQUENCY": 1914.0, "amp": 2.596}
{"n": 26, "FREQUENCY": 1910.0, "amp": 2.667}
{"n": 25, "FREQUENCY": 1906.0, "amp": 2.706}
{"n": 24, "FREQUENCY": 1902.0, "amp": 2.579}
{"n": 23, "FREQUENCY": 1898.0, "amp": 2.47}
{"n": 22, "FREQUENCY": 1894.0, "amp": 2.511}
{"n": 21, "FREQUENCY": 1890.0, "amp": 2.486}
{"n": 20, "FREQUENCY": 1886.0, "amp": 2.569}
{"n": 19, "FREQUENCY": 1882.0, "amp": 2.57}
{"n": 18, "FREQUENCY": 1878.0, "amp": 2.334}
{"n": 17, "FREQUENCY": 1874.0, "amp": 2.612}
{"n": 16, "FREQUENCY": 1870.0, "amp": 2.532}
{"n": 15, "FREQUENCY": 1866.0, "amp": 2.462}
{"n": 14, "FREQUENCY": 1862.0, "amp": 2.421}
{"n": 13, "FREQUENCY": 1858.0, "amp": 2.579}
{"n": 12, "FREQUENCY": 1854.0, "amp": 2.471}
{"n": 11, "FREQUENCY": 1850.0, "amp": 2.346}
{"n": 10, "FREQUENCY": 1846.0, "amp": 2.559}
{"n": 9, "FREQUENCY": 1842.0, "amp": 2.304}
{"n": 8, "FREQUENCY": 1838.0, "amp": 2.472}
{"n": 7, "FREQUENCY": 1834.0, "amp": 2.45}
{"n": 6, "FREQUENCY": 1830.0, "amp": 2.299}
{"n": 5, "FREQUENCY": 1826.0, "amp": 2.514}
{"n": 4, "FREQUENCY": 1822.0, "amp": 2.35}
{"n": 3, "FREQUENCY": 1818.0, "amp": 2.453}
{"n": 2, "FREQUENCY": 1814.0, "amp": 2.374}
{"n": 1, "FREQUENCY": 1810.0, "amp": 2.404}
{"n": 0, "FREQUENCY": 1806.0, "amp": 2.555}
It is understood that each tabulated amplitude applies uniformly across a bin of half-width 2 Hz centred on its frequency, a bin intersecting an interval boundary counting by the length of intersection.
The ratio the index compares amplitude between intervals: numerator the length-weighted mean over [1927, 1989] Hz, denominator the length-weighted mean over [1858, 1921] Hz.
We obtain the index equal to 1.03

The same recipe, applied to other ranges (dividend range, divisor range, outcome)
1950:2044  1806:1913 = 1.03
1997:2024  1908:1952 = 0.92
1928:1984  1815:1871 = 1.07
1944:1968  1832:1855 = 1.05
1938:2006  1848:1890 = 1.04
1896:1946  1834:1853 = 1.08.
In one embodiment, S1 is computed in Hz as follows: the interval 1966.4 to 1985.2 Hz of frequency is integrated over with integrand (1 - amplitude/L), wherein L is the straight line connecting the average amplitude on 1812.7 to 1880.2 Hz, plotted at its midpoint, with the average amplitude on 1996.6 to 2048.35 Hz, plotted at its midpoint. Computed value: -1.3 Hz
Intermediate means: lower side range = 2.44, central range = 2.68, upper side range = 2.52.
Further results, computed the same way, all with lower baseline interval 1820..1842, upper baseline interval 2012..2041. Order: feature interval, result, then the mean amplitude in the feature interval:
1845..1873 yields -0.7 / 2.48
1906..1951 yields -3.2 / 2.65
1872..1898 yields -0.7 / 2.51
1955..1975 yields -0.5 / 2.56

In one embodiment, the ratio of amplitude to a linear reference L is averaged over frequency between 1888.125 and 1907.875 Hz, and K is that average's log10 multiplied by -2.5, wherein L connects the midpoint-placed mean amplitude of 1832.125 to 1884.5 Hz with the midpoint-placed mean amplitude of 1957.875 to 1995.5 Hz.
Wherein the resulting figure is -0.010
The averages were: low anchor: 2.47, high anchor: 2.63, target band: 2.55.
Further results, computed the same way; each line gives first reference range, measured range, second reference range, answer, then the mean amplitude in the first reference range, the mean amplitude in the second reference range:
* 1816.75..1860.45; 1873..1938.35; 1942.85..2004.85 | -0.031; 2.44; 2.59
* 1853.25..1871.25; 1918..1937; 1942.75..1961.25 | -0.052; 2.49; 2.55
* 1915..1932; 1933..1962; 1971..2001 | 0.008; 2.6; 2.63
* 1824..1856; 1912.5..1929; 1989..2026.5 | -0.063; 2.43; 2.49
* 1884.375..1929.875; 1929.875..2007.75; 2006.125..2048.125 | -0.014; 2.58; 2.54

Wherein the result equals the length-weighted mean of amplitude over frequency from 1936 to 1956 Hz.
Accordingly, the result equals 2.59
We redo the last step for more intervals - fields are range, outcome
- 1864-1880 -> 2.48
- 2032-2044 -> 2.6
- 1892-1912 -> 2.59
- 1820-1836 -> 2.4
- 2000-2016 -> 2.42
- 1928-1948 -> 2.66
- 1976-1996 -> 2.67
